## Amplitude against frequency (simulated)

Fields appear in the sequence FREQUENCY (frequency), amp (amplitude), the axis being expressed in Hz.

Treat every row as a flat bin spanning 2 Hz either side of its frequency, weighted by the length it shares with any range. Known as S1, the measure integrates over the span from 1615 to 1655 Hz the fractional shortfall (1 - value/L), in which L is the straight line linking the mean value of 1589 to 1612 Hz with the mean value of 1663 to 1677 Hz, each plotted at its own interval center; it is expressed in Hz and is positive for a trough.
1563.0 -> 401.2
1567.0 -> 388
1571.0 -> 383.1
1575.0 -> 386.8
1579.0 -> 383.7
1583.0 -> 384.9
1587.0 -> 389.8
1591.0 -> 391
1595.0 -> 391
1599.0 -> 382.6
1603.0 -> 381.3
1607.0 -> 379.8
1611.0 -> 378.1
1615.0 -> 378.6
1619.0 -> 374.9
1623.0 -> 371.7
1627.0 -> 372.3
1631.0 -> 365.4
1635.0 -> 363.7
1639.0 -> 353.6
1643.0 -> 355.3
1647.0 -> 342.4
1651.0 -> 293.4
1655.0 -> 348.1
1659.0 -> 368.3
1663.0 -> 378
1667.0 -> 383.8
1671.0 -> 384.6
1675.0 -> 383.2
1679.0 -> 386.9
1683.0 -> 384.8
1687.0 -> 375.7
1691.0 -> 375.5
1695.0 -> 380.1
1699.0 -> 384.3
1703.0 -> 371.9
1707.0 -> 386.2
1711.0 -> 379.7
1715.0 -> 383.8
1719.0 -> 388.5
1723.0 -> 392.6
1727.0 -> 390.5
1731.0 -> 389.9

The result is 2.92 Hz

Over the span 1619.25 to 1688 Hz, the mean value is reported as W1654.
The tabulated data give 365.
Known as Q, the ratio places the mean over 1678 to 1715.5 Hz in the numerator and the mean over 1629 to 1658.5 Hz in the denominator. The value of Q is 1.10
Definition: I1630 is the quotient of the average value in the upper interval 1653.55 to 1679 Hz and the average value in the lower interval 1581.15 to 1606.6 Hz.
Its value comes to 0.97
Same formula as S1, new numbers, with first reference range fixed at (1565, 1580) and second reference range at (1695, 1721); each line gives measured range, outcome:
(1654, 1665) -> 0.5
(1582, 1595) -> -0.1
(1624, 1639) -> 0.7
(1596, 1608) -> 0.1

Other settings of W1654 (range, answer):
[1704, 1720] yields 384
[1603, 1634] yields 374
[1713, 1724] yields 388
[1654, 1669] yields 371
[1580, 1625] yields 382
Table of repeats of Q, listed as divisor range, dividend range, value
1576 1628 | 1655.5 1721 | 1.00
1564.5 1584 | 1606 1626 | 0.98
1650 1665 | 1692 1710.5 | 1.08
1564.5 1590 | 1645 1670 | 0.91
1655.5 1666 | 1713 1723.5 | 1.05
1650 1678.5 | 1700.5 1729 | 1.05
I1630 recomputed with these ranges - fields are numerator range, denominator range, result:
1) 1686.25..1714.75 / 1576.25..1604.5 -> 0.98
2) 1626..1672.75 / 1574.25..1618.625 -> 0.93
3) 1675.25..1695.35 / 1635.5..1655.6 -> 1.12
